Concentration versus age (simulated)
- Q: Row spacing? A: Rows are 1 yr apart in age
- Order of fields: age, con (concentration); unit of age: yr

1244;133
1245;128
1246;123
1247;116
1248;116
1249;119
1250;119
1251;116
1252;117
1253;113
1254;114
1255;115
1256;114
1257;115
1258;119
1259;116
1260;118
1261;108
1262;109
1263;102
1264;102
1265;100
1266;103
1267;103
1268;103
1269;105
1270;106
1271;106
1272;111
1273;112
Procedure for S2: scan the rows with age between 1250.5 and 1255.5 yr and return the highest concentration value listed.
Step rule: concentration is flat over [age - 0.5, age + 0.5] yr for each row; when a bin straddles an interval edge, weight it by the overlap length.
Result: 117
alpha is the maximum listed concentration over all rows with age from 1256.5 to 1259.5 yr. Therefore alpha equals 119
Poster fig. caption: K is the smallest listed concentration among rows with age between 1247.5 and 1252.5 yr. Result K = 116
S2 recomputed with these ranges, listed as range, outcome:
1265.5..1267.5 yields 103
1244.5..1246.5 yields 128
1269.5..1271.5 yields 106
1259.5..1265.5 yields 118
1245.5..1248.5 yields 123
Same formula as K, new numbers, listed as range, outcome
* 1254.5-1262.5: 108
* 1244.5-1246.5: 123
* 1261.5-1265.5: 100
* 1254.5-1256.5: 114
